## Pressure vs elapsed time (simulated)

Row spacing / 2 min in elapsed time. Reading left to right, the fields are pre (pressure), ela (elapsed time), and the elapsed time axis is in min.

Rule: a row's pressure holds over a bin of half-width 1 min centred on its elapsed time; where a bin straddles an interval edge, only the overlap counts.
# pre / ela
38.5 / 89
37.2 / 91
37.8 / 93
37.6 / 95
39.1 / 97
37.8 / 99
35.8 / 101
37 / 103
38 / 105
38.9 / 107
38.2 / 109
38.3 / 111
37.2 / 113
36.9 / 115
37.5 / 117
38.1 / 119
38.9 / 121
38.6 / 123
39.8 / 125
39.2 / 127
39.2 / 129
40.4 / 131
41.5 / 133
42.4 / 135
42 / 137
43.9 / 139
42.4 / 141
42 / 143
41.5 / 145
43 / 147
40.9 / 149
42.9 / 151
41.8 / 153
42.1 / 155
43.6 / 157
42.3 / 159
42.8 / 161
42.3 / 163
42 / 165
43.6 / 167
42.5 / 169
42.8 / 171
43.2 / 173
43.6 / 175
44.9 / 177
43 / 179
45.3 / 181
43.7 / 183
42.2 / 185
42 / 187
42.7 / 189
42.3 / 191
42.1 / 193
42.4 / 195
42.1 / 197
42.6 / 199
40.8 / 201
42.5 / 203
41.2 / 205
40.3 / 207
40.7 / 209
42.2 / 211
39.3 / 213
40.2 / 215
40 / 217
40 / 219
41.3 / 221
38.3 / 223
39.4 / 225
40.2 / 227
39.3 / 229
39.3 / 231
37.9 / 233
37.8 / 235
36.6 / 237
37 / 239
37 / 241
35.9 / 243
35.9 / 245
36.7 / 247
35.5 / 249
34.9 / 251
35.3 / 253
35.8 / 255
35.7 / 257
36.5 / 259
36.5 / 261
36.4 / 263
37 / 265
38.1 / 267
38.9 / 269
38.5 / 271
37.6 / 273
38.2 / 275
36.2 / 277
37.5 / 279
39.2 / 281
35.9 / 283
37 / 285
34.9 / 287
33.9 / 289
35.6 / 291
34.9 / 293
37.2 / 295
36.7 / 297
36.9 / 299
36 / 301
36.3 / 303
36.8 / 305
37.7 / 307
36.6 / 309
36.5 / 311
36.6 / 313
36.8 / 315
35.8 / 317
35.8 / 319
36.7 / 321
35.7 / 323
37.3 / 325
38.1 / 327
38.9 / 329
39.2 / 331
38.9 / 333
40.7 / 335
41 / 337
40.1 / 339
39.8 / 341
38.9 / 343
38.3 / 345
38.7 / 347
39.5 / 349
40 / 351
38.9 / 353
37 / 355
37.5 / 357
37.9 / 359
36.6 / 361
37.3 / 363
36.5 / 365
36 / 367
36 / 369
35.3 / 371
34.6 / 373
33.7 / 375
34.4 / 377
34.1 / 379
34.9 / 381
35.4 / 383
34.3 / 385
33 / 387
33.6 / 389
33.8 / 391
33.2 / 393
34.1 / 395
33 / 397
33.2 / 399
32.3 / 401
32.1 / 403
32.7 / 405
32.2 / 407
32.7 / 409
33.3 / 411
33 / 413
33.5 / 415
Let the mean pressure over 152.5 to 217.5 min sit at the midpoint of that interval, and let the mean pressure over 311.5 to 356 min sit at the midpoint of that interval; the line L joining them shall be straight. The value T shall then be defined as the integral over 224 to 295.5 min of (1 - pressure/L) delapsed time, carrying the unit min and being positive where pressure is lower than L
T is 5.9 min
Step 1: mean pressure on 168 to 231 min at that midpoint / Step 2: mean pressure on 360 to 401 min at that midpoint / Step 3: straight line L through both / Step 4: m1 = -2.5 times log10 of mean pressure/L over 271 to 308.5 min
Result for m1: 0.04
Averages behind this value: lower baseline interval 41.7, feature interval 36.6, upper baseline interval 34.6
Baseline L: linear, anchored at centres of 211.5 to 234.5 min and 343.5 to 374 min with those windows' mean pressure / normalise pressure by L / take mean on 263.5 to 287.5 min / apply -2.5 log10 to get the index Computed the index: 0.04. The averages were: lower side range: 39.6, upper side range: 37.4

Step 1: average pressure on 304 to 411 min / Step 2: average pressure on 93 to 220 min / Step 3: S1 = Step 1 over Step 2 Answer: 0.88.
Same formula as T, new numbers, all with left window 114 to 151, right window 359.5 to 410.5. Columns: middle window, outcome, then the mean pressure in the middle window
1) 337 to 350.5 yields -1.58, 39.4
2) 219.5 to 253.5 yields 0.29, 37.6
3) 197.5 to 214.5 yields -1.10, 41.2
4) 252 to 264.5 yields 0.44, 36.1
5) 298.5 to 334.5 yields -1.16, 37.1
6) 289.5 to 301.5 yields 0.11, 36.1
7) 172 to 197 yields -2.45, 43.1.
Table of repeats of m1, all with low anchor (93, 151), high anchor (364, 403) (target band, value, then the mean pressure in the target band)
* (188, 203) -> -0.11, 42.2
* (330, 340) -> -0.14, 40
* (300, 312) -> -0.03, 36.6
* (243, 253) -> 0.04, 35.7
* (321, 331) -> -0.07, 37.6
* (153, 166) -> -0.10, 42.5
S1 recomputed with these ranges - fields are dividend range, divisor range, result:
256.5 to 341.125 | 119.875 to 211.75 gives 0.88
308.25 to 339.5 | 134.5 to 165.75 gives 0.89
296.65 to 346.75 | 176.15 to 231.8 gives 0.91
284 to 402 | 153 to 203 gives 0.85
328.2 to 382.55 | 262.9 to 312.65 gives 1.02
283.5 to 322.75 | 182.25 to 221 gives 0.87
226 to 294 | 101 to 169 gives 0.91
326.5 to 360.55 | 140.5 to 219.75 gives 0.92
